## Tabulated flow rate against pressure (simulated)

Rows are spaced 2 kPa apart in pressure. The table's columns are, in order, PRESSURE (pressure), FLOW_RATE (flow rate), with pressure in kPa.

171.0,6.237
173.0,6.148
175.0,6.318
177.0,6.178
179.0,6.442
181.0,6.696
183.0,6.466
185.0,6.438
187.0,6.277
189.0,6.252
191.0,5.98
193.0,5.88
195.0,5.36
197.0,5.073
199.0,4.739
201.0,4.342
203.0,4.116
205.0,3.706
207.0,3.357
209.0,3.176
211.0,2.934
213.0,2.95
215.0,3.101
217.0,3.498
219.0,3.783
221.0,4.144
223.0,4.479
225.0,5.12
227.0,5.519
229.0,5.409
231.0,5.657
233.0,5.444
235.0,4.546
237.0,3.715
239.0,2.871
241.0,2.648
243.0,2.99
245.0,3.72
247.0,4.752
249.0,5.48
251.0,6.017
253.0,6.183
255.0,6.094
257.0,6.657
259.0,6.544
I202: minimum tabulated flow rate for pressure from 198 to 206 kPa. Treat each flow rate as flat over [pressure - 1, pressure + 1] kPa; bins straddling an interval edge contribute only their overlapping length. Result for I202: 3.706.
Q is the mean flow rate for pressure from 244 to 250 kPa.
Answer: 4.65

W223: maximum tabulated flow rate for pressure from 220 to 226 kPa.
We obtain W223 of 5.12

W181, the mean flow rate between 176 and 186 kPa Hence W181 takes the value 6.44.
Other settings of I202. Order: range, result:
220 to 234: 4.144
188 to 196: 5.36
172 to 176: 6.148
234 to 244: 2.648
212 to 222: 2.95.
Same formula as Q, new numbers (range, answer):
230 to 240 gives 4.45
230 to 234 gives 5.55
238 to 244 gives 2.84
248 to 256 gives 5.94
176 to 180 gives 6.31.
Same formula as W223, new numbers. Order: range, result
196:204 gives 5.073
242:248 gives 4.752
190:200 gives 5.98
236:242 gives 3.715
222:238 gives 5.657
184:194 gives 6.438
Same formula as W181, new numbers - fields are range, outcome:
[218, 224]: 4.14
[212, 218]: 3.18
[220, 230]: 4.93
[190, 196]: 5.74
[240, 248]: 3.53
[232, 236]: 5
